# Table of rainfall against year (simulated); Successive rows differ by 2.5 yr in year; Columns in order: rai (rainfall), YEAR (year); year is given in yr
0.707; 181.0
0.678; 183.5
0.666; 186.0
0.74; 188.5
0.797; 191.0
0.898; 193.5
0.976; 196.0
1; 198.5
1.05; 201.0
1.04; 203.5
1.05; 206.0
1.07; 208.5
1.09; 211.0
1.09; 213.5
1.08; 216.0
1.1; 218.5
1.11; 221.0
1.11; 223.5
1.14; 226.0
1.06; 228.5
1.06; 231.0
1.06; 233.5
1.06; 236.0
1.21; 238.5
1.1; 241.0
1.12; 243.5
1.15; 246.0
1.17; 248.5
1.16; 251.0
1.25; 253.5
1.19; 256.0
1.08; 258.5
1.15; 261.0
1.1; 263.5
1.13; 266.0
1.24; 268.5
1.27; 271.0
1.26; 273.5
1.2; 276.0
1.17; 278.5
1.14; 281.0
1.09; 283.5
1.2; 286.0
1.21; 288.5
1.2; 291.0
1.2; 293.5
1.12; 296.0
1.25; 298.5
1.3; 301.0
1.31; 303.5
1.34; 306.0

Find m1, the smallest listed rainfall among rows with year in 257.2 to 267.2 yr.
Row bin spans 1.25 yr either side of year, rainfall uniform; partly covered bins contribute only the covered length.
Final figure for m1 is 1.08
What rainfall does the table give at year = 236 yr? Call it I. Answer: 1.06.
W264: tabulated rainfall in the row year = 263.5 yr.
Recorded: 1.1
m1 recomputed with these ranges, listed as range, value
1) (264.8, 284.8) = 1.09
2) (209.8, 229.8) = 1.06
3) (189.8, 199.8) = 0.797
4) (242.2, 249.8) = 1.12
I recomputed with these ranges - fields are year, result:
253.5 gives 1.25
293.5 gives 1.2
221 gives 1.11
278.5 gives 1.17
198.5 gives 1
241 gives 1.1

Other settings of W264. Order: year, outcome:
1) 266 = 1.13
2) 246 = 1.15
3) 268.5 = 1.24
